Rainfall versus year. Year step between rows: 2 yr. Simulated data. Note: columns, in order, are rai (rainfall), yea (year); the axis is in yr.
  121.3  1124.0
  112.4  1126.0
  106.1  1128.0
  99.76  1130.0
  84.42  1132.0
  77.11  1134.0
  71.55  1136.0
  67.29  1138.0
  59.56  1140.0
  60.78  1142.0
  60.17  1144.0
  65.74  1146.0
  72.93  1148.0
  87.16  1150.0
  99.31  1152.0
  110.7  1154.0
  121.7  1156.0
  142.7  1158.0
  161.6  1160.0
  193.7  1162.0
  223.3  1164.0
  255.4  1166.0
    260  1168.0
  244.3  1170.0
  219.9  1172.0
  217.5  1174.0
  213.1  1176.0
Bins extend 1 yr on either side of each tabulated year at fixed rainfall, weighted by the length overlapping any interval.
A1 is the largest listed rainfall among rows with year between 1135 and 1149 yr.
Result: 72.93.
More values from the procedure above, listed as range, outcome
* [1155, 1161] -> 161.6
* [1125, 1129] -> 112.4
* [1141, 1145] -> 60.78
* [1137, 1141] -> 67.29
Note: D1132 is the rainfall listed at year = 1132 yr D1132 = 84.42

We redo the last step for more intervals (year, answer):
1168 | 260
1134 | 77.11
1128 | 106.1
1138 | 67.29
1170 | 244.3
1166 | 255.4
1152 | 99.31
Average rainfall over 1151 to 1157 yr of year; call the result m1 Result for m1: 111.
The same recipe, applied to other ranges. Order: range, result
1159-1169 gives 219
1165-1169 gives 258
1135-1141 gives 66.1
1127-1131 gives 103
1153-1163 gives 146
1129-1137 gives 83.2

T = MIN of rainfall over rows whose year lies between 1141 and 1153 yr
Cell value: 60.17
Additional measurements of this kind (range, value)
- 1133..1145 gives 59.56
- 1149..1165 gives 87.16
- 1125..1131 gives 99.76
